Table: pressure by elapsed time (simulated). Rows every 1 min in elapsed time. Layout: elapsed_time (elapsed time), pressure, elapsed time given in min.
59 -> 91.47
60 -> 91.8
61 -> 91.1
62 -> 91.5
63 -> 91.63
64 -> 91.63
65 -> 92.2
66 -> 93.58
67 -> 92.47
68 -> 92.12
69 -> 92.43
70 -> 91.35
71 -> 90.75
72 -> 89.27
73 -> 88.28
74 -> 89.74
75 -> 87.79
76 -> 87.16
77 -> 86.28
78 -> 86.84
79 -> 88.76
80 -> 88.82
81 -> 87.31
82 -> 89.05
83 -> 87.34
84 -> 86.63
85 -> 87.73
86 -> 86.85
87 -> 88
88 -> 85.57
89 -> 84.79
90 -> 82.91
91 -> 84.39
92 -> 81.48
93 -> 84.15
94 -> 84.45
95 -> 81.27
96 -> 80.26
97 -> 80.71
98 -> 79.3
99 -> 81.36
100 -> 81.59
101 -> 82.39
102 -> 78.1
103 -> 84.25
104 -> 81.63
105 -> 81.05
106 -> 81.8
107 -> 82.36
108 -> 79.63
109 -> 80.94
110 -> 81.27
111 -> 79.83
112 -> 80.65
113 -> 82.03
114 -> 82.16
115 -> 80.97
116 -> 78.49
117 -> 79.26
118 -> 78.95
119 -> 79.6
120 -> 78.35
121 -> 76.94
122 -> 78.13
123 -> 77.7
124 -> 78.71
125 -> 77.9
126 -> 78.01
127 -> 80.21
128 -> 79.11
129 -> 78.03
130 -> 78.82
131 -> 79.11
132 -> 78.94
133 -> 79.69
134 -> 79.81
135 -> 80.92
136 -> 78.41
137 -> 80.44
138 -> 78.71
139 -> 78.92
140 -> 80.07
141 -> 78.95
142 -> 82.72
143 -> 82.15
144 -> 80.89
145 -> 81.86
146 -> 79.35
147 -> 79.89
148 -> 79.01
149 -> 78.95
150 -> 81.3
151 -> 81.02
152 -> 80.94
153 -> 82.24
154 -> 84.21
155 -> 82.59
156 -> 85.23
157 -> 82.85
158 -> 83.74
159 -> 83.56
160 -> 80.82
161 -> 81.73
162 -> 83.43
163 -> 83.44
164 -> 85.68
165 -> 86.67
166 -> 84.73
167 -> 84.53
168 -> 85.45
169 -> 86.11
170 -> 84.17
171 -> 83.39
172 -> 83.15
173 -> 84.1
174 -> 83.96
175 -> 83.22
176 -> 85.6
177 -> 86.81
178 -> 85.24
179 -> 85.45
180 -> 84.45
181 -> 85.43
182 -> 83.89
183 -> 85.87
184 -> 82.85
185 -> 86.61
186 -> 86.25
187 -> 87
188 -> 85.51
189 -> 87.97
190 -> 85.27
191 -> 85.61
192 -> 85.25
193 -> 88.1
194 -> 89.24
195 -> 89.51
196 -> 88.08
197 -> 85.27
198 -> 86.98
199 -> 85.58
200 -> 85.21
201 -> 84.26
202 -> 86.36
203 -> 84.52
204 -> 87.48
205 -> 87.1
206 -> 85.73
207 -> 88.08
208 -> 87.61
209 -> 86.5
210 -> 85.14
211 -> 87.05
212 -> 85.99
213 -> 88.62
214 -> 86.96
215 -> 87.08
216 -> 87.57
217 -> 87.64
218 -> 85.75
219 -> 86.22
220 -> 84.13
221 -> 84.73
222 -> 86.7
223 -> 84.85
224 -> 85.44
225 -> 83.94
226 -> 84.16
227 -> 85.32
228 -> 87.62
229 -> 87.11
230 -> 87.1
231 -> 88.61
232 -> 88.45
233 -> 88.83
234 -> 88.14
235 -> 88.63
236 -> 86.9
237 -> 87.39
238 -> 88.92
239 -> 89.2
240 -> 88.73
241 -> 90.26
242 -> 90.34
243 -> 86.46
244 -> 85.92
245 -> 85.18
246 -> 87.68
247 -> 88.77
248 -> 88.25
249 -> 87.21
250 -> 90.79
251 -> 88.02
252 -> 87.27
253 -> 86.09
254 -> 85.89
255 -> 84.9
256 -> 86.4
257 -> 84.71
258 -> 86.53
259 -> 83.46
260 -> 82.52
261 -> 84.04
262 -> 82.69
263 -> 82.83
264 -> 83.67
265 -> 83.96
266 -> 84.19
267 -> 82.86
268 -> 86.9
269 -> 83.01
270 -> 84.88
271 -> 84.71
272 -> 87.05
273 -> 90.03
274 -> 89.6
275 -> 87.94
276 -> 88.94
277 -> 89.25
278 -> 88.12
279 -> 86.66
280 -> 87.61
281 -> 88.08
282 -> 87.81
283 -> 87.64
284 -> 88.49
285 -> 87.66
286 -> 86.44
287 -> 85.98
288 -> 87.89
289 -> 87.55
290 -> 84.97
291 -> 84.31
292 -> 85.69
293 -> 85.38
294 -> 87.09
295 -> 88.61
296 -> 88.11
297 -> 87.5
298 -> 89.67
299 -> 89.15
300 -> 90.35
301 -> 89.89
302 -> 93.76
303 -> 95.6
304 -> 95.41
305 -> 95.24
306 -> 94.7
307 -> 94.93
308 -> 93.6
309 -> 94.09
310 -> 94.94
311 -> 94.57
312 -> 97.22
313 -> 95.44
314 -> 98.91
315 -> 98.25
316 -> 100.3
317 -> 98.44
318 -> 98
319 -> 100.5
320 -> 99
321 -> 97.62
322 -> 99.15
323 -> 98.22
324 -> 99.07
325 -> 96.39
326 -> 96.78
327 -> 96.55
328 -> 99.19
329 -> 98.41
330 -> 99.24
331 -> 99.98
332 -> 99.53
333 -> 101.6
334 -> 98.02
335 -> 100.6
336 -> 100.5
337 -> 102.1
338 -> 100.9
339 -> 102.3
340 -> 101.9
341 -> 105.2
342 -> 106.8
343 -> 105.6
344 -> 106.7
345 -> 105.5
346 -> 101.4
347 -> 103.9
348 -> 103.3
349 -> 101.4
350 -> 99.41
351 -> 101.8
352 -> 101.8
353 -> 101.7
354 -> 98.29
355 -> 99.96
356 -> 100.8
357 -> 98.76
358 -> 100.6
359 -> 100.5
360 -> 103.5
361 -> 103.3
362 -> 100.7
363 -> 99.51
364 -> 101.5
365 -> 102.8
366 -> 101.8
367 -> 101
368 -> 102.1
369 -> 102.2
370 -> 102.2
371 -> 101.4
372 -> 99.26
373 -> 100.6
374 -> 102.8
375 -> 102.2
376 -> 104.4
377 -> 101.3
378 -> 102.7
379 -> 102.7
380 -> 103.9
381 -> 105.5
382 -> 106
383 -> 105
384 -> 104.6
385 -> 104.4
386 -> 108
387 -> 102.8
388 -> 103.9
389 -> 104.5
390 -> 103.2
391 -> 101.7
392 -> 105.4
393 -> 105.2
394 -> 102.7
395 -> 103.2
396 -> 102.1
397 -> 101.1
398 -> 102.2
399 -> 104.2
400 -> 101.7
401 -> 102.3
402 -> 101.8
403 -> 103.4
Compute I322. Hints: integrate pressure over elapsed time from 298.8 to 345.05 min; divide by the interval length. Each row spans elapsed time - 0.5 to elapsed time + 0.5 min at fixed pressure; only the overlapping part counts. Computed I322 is 98.3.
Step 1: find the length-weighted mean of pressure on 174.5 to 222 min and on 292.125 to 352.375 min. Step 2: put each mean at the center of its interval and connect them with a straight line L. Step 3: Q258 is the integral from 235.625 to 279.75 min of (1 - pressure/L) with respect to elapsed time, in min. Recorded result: 2.4 min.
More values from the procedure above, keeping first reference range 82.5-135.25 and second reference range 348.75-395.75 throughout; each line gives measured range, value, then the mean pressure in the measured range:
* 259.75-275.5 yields 1.5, 85.1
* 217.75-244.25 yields 1.2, 87.1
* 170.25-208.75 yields 0.8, 85.8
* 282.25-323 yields 1.9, 92.3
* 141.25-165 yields 0.7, 82.1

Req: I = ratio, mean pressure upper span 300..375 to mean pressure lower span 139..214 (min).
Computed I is 1.18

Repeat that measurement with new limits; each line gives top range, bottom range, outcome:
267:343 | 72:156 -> 1.14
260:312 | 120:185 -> 1.08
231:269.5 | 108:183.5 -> 1.06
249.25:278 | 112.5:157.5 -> 1.07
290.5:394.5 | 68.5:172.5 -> 1.20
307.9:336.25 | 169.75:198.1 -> 1.15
